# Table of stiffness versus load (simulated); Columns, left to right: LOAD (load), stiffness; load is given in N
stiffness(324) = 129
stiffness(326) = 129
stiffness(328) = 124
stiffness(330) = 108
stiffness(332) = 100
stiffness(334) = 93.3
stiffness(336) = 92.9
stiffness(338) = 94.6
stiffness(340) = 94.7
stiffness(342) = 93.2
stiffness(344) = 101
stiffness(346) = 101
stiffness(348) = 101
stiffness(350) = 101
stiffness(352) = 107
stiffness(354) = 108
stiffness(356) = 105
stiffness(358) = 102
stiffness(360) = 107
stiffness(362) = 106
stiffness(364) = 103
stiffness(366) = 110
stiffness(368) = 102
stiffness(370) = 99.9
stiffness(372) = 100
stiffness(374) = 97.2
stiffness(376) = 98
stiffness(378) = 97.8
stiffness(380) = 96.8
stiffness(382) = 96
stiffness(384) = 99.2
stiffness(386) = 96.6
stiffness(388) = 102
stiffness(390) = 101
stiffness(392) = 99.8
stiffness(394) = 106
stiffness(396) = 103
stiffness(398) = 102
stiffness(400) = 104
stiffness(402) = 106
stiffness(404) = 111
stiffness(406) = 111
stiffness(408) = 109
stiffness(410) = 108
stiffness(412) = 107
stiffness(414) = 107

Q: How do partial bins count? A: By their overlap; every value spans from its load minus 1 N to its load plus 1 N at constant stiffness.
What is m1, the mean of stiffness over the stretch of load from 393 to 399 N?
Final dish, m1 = 104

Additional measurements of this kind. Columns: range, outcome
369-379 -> 98.6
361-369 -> 105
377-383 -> 96.9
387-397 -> 102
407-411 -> 108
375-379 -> 97.9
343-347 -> 101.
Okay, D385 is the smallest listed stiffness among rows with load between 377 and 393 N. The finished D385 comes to 96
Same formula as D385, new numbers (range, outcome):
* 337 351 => 93.2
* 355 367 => 102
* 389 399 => 99.8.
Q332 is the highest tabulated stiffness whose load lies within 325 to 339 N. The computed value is 129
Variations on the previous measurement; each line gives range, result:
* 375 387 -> 99.2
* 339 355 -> 108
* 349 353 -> 107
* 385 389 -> 102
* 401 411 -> 111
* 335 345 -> 101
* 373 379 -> 98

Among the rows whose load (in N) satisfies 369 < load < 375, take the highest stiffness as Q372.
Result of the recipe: 100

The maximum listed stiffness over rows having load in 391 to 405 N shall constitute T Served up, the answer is 111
